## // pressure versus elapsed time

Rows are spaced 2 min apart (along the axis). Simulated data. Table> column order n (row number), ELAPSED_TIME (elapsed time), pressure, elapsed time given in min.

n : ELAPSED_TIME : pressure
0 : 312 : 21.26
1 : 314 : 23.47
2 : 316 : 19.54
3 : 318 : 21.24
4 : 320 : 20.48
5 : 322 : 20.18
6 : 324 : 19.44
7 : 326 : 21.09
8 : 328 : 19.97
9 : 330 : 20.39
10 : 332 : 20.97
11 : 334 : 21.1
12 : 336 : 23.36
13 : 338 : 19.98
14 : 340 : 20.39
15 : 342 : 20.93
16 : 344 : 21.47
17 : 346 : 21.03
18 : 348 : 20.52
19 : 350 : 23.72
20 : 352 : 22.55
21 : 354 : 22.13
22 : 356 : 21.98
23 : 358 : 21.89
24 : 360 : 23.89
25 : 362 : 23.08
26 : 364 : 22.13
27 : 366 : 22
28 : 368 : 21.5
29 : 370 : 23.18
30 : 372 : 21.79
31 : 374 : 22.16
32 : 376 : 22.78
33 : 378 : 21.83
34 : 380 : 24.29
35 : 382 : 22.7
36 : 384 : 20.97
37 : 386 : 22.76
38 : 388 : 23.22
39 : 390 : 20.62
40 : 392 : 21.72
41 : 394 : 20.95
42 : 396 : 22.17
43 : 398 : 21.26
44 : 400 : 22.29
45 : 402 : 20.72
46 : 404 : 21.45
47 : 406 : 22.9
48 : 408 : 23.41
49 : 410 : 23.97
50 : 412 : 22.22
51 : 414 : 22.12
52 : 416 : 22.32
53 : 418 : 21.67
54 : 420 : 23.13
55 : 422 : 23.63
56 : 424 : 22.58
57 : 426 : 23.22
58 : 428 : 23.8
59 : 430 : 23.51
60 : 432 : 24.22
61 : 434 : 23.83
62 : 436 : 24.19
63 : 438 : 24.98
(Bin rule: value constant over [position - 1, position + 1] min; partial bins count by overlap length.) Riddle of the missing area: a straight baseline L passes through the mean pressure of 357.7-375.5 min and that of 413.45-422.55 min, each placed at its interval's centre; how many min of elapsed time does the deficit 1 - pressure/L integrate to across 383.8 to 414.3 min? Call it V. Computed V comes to 0.58 min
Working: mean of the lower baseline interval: 22.4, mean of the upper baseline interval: 22.5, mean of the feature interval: 22.1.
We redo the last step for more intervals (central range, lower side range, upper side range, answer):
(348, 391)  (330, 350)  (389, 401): -2.1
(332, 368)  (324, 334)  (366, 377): -0.8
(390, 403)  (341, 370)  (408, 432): 0.7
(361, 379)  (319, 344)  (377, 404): -0.6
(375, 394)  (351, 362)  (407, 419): 0.3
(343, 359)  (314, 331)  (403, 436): -0.5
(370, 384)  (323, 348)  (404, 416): -0.4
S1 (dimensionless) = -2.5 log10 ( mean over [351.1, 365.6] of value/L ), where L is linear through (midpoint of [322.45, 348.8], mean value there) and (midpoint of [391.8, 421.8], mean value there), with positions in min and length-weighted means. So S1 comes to -0.06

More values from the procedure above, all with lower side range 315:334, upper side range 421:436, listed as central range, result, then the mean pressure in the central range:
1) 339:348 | 0.004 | 20.9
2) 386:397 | 0.030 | 21.8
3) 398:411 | 0.023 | 22.4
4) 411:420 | 0.047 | 22.2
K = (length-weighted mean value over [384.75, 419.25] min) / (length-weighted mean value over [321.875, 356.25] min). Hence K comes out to 1.04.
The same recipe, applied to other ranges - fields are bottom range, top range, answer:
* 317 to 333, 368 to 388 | 1.10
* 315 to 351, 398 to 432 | 1.09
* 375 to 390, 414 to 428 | 1.01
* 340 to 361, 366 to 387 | 1.02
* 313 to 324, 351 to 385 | 1.07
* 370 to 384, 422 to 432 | 1.04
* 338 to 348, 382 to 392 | 1.05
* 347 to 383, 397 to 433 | 1.01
